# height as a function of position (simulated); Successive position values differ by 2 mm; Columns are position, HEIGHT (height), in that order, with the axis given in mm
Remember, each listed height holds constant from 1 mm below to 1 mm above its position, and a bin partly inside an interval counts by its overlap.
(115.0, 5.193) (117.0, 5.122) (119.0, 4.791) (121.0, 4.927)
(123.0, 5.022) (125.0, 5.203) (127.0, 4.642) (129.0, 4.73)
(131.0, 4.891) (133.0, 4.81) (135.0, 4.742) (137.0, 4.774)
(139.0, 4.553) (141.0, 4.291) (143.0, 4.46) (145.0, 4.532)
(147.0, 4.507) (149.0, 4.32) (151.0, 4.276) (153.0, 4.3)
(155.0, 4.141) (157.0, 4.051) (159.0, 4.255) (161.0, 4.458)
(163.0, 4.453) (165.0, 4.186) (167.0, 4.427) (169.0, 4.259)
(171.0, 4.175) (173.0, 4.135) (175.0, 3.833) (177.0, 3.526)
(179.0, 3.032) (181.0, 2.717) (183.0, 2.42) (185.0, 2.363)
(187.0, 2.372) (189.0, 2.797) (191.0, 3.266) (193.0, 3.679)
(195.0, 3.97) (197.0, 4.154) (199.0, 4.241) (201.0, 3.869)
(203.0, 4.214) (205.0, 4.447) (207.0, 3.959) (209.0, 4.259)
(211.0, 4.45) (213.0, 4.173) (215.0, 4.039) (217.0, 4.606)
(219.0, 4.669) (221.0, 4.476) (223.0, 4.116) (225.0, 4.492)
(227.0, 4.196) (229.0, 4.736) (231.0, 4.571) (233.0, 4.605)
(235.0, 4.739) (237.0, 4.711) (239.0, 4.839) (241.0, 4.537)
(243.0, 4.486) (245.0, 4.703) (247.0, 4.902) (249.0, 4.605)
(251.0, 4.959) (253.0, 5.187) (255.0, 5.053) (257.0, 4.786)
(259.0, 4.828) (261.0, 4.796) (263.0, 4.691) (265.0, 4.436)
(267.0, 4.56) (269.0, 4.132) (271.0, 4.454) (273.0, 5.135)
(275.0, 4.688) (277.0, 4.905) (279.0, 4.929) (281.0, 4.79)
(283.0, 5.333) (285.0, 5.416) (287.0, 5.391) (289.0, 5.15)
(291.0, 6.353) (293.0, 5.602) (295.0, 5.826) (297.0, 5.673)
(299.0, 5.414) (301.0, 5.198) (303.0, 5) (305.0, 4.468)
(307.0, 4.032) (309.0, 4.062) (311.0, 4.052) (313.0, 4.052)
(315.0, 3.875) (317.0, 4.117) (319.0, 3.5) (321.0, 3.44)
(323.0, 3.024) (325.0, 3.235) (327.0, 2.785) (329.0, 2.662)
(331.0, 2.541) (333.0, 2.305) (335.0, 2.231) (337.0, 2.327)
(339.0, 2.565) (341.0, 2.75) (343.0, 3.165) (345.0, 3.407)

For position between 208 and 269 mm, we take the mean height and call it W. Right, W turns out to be 4.6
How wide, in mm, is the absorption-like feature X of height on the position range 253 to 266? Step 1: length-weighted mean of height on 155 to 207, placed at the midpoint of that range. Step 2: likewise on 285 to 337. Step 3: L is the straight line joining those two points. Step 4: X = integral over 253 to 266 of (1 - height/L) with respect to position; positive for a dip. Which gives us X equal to -2.6 mm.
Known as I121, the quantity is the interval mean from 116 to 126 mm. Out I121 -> 5.01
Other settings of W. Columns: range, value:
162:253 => 4.11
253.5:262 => 4.88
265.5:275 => 4.58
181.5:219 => 3.75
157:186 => 3.74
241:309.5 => 4.94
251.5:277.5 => 4.74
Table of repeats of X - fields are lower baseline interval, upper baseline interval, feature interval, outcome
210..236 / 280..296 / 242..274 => 1.7 mm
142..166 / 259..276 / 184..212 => 4.6 mm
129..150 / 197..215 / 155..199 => 7.1 mm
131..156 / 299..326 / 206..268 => -4.9 mm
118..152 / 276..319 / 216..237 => 1.2 mm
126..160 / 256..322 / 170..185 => 4.0 mm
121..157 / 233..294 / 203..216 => 1.5 mm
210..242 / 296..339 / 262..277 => -1.8 mm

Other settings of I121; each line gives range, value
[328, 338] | 2.41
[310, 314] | 4.05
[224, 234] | 4.52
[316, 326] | 3.46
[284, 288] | 5.4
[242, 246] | 4.59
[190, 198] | 3.77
